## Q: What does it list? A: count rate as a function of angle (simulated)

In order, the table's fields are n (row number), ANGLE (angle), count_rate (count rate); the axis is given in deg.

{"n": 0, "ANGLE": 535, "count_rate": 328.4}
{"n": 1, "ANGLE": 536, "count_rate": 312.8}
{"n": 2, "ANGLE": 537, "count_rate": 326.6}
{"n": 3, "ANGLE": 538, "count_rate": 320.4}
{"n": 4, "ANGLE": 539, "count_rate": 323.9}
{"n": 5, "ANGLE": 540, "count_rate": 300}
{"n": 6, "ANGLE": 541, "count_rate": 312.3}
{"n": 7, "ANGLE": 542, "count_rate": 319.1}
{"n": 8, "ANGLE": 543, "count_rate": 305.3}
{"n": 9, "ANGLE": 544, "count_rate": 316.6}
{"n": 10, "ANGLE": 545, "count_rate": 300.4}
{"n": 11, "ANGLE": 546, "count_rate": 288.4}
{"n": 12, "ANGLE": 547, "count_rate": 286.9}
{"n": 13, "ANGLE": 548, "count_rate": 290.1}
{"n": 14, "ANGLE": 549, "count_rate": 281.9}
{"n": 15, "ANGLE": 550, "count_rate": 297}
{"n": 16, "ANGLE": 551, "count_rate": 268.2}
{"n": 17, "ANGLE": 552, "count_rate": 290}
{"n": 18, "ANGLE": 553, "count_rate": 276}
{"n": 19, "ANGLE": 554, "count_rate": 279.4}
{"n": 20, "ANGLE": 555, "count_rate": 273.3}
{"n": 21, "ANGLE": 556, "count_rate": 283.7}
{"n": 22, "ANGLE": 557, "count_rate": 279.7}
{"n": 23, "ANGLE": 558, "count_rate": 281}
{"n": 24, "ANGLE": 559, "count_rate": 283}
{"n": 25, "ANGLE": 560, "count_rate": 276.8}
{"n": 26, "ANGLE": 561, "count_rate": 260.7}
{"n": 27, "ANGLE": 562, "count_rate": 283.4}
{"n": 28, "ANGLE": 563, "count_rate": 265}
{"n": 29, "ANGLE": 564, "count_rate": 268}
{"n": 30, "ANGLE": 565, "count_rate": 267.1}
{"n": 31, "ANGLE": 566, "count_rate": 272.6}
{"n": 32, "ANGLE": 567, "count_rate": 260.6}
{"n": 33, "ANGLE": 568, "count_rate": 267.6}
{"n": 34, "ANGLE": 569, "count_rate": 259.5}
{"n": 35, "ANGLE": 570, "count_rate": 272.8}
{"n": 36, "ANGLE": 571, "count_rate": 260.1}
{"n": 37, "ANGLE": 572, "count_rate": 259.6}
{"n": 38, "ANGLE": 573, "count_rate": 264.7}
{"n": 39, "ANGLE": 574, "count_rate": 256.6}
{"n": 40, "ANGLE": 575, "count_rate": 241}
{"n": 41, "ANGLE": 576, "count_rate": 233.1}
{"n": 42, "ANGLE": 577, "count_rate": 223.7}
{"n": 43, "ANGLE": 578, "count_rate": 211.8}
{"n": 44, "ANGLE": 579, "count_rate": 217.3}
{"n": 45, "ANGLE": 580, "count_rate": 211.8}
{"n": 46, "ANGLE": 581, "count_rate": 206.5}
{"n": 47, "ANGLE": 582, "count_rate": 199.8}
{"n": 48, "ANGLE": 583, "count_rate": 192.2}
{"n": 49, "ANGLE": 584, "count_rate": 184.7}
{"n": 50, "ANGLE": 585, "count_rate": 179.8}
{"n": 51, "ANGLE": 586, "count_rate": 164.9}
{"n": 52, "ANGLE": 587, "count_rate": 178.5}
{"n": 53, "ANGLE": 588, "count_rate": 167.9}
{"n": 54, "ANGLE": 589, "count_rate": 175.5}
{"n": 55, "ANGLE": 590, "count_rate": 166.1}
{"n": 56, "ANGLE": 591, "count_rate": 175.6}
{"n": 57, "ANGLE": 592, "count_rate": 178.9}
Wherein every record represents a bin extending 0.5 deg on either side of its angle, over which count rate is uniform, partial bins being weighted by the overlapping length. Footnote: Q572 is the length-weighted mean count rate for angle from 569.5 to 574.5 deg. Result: 263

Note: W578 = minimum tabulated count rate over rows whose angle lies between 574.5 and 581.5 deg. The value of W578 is 206.5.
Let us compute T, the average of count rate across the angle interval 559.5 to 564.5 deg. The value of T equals 271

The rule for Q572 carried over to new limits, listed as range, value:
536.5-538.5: 324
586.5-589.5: 174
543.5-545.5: 308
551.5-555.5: 280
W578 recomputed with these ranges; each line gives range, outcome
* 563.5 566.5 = 267.1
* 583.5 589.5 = 164.9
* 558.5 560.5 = 276.8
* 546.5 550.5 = 281.9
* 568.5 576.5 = 233.1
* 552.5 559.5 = 273.3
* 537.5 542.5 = 300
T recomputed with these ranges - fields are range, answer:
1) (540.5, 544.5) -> 313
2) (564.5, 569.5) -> 265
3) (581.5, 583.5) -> 196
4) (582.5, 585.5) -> 186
